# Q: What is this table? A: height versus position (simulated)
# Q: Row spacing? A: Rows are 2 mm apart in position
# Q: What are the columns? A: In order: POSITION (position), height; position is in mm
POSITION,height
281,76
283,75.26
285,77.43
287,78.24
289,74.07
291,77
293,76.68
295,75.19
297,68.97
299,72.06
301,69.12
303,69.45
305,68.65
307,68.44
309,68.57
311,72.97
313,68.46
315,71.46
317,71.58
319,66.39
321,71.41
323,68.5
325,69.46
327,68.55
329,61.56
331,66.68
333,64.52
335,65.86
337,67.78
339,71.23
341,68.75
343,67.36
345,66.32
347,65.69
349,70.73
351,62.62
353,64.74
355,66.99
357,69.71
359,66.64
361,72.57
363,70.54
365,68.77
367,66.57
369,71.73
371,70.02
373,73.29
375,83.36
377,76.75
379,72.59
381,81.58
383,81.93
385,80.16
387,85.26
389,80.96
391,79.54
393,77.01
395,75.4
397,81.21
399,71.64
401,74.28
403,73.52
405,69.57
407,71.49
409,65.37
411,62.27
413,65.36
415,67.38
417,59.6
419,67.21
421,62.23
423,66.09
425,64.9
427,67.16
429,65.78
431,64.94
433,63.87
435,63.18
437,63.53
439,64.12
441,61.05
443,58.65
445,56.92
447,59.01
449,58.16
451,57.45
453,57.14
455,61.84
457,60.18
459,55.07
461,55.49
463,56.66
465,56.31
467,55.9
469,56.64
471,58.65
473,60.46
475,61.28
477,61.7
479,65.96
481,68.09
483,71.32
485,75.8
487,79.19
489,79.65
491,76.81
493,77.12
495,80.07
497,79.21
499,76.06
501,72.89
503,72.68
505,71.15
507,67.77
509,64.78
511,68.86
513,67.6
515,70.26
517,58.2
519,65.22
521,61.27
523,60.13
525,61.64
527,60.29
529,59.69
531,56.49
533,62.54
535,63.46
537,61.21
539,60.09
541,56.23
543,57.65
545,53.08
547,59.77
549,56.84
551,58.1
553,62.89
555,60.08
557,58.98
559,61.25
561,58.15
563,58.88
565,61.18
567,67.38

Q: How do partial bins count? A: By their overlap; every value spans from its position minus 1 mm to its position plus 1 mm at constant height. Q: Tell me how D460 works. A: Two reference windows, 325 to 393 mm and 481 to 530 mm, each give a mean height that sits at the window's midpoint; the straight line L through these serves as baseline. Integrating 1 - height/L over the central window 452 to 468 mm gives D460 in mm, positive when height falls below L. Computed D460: 3.0 mm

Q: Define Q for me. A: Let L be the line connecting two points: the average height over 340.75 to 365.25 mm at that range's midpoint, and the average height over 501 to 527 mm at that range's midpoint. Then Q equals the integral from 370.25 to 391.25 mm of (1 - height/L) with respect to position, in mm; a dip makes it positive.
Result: -3.5 mm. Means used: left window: 67.7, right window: 65.9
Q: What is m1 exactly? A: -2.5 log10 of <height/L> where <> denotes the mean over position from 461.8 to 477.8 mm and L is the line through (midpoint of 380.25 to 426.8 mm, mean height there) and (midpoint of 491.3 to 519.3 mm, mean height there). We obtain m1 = 0.220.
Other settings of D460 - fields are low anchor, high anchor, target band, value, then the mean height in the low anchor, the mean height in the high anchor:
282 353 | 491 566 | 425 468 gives 3.9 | 69.8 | 64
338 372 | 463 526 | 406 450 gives 2.8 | 68.3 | 67.7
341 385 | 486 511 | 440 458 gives 3.5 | 71.1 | 74.5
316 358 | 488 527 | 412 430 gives 0.9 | 67.4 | 69.8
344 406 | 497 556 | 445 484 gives 4.4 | 73.3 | 63.3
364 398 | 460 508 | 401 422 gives 2.1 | 76.8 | 68.2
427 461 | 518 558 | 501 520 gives -2.4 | 60.7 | 59.8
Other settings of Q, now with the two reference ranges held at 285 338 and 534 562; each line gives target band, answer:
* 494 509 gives -3.0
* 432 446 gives 0.6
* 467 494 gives -2.6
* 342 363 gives 0.2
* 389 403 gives -2.2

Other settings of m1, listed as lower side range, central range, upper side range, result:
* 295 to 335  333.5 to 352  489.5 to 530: 0.02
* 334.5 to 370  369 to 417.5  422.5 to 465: -0.15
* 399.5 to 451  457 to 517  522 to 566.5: -0.09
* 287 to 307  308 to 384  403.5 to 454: -0.01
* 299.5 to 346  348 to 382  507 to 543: -0.06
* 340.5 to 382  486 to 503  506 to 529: -0.19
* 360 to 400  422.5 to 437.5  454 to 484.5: 0.04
